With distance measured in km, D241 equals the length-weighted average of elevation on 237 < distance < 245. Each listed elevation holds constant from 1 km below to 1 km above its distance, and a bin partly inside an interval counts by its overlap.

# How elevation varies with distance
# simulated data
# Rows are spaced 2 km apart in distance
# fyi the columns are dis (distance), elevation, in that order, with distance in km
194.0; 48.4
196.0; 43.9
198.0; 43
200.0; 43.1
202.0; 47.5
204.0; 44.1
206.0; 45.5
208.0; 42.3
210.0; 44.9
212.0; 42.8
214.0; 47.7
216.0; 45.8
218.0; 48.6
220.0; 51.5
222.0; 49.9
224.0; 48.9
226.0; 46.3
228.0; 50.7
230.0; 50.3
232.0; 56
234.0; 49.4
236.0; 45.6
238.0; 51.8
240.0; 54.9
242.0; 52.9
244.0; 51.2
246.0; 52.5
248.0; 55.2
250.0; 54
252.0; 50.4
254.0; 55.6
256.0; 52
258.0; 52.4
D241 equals 52.7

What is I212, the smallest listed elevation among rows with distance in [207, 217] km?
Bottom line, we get 42.3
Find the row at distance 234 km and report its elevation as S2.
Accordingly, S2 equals 49.4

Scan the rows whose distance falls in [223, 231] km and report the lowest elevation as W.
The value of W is 46.3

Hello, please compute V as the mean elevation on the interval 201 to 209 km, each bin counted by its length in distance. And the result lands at 44.8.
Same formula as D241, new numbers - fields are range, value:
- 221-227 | 48.4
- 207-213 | 43.3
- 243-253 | 52.7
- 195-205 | 44.3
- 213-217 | 46.8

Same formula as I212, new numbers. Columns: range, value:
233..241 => 45.6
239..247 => 51.2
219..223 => 49.9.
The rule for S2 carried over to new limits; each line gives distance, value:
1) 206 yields 45.5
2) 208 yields 42.3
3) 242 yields 52.9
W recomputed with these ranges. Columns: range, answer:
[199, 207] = 43.1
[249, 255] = 50.4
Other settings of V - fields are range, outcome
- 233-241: 50.4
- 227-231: 50.5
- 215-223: 49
